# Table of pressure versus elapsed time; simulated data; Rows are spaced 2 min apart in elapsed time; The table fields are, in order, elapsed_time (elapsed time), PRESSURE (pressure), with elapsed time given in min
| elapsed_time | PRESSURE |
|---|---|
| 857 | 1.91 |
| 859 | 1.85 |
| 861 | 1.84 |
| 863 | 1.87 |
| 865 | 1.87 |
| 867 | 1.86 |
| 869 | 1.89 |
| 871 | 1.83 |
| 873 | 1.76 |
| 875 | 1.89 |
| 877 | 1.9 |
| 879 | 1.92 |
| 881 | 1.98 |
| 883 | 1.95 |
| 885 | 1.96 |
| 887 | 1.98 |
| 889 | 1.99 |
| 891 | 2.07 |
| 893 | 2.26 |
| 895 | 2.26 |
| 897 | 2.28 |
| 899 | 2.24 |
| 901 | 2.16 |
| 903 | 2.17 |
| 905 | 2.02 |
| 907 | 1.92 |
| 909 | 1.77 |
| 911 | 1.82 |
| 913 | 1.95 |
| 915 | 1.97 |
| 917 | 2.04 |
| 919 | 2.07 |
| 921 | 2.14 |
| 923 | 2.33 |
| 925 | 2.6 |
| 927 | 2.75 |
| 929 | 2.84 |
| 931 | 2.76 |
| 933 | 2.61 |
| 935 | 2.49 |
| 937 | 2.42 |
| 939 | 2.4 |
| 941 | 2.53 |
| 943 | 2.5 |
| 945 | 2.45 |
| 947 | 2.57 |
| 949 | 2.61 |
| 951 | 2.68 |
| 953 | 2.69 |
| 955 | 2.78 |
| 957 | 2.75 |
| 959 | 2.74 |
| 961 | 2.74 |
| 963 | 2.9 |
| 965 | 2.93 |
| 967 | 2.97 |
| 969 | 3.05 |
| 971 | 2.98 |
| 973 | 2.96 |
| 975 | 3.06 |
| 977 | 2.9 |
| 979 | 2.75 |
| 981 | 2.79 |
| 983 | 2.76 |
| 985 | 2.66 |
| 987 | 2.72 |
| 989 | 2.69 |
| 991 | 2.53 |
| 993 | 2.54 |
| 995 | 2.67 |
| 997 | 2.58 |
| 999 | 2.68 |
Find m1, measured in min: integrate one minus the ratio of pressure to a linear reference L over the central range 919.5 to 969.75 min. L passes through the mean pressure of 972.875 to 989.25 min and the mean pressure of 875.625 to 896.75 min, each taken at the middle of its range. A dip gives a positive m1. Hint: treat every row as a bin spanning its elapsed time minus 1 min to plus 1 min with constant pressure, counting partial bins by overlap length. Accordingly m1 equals -2.6 min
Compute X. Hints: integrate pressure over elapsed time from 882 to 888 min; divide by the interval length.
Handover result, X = 1.96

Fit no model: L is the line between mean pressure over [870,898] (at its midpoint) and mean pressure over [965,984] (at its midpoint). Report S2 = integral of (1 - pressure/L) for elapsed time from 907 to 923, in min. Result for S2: 2.3 min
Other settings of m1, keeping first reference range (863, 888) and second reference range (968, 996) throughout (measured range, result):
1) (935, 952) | -0.35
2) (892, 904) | -0.82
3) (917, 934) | -1.21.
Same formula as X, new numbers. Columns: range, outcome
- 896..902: 2.23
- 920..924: 2.24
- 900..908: 2.07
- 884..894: 2.05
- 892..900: 2.26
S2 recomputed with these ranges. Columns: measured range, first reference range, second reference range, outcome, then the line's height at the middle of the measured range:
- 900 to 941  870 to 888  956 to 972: 2.1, 2.38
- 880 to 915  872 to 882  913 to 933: 1.0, 2.11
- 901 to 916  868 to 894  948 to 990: 1.8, 2.22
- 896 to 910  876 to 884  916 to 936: 0.7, 2.2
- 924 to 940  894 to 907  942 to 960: -1.0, 2.46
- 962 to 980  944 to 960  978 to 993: -1.8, 2.68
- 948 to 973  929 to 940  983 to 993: -2.1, 2.61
